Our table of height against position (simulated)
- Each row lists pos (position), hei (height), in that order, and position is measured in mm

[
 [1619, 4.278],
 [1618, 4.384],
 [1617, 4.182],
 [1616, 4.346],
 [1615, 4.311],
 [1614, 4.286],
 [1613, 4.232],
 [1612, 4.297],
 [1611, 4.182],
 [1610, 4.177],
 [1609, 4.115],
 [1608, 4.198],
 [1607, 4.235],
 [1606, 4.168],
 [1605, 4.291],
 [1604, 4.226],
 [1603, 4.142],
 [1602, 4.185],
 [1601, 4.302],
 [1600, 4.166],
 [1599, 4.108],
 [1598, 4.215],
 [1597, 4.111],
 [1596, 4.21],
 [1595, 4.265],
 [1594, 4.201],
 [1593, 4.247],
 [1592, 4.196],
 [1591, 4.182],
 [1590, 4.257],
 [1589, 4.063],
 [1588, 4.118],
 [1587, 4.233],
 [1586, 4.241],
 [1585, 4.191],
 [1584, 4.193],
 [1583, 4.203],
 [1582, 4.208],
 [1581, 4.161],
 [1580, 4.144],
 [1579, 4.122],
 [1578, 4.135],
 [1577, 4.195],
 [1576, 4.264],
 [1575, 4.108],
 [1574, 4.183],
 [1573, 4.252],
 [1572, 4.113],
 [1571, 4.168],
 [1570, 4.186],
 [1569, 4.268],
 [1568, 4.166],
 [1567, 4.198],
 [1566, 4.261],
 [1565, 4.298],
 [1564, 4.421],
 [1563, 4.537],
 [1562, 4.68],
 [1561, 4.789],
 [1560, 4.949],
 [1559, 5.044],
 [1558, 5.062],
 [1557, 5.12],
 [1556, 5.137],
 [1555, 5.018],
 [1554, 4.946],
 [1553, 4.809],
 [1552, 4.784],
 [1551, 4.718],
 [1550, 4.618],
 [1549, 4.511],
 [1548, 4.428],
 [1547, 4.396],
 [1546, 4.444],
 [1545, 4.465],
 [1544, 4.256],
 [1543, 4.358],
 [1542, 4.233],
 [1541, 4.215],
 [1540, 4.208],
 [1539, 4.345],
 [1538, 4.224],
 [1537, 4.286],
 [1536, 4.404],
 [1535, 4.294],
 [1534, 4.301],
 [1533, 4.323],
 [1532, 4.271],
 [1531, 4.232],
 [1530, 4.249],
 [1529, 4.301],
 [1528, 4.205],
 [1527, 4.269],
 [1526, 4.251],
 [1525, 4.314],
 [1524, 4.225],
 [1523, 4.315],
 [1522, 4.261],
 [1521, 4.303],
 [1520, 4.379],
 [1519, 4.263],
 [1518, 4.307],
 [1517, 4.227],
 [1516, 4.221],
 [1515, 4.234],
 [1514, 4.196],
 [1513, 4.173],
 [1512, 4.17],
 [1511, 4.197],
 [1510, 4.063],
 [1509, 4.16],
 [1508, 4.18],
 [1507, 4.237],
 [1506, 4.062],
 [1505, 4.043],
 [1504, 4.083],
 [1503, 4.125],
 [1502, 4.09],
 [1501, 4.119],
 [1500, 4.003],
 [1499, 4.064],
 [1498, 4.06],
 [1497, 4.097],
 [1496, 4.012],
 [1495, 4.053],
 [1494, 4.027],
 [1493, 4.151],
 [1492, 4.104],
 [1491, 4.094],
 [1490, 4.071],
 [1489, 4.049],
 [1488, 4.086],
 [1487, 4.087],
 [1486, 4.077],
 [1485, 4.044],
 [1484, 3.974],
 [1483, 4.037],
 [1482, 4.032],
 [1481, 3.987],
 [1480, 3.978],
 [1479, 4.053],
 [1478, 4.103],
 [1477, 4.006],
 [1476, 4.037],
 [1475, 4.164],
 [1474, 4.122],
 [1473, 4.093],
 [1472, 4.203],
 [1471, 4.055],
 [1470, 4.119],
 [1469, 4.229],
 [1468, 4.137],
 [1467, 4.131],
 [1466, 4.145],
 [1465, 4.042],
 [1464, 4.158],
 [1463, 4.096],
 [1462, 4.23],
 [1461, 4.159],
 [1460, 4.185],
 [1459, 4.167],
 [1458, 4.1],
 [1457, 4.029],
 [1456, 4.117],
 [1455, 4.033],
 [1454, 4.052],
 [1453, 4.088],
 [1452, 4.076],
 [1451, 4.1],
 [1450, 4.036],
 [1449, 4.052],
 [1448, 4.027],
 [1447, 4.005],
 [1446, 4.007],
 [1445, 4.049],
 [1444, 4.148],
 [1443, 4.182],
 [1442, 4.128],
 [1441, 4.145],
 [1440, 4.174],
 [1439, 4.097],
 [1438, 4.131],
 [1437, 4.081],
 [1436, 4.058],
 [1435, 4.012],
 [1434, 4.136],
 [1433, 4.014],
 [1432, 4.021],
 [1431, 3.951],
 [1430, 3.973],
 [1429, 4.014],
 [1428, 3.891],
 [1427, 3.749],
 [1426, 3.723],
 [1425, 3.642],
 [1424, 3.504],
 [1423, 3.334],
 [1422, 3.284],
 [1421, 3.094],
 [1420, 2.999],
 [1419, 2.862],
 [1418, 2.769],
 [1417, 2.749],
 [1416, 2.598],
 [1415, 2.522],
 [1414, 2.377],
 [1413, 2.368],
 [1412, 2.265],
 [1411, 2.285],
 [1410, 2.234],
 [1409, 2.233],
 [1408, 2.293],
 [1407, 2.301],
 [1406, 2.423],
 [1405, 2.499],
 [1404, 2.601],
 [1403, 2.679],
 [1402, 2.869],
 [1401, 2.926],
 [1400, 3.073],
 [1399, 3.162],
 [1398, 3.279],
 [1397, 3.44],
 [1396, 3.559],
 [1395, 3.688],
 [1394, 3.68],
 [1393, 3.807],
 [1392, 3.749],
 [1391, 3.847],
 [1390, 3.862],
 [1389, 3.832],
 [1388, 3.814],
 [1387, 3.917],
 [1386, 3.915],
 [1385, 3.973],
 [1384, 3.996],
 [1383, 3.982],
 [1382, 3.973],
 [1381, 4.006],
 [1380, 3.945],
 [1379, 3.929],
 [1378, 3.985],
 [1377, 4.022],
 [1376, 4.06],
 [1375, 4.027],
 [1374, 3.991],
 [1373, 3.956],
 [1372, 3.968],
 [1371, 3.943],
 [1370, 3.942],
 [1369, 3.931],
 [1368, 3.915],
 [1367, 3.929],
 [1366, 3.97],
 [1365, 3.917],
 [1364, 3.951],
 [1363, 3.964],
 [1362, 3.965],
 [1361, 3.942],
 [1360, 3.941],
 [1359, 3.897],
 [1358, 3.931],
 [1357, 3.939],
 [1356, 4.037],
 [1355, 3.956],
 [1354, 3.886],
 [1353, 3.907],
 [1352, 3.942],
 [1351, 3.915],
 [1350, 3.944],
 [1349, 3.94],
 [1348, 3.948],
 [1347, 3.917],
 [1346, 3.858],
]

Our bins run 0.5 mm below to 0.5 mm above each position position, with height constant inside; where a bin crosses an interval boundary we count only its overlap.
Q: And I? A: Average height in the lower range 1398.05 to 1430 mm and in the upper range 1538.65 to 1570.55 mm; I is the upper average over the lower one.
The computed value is 1.6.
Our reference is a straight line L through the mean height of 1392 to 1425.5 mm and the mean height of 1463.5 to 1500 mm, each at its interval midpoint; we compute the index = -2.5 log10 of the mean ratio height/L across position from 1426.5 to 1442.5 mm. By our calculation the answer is -0.21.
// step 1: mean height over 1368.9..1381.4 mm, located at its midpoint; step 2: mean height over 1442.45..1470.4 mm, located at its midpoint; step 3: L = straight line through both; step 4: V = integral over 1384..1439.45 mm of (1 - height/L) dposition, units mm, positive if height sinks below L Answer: 9.9 mm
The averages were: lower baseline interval 3.98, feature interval 3.32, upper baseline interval 4.1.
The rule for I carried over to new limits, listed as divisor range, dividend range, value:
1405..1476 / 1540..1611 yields 1.18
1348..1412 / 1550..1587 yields 1.23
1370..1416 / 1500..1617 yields 1.28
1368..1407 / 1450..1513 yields 1.13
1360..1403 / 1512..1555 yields 1.15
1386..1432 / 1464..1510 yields 1.29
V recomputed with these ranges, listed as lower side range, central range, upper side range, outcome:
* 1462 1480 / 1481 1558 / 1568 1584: -2.4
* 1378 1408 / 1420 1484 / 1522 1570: -2.6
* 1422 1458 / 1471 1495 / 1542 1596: 0.3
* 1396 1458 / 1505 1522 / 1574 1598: -1.6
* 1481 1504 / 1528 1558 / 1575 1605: -2.6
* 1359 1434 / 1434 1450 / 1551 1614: -1.7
